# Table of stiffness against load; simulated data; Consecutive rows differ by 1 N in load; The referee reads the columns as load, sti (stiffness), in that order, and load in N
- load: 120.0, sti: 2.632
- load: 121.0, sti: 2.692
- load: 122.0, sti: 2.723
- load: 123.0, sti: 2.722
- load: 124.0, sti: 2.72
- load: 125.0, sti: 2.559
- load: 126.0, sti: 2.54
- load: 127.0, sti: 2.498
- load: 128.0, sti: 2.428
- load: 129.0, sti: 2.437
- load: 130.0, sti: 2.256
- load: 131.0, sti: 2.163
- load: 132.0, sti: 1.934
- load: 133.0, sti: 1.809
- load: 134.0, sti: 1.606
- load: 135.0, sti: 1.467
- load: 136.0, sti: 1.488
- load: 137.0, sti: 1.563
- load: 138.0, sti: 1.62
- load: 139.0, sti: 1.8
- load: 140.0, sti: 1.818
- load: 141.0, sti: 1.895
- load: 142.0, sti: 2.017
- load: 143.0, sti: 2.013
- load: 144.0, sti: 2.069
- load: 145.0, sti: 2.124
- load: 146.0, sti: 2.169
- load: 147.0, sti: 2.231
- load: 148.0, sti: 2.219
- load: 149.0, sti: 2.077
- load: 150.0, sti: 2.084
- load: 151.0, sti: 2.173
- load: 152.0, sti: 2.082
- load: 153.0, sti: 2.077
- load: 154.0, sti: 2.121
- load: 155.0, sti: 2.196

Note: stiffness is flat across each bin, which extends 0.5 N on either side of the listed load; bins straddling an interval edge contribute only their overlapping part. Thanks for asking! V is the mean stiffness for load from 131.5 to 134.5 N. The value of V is 1.78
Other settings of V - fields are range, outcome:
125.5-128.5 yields 2.49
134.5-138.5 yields 1.53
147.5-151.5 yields 2.14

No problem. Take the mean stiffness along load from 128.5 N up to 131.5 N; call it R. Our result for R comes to 2.29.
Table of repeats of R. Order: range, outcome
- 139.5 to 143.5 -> 1.94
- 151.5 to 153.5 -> 2.08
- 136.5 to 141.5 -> 1.74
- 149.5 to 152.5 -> 2.11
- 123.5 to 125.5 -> 2.64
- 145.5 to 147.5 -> 2.2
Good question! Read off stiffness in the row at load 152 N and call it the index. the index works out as 2.082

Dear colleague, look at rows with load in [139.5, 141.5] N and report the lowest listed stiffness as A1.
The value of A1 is 1.818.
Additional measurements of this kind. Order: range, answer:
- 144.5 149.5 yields 2.077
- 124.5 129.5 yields 2.428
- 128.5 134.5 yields 1.606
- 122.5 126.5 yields 2.54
